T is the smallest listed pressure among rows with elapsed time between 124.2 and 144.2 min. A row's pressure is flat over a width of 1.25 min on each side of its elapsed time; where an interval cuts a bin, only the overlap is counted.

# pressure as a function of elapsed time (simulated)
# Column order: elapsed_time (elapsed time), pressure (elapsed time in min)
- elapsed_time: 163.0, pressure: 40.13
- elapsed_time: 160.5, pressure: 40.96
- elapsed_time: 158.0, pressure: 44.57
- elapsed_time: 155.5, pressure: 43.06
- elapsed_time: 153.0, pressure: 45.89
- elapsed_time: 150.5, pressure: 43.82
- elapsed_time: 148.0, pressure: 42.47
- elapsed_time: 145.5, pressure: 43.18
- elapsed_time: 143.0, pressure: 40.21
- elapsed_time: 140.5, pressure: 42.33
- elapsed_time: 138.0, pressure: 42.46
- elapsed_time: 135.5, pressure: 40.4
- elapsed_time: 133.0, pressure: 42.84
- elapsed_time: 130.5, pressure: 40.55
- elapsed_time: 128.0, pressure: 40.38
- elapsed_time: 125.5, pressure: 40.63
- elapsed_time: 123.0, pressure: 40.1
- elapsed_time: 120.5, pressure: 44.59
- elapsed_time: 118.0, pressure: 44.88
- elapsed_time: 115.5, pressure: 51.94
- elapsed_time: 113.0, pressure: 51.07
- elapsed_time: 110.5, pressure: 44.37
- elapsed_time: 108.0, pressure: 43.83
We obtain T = 40.21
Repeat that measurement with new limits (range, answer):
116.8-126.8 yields 40.1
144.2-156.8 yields 42.47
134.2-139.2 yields 40.4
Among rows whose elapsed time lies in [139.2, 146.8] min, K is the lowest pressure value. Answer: 40.21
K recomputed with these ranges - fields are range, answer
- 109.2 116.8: 44.37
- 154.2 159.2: 43.06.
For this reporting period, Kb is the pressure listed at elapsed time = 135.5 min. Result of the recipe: 40.4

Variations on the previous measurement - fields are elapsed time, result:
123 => 40.1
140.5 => 42.33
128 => 40.38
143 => 40.21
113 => 51.07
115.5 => 51.94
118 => 44.88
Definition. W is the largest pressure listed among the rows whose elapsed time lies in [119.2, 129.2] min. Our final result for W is 44.59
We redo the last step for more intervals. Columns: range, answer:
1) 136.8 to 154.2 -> 45.89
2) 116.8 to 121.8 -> 44.88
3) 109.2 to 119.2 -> 51.94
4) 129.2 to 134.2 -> 42.84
